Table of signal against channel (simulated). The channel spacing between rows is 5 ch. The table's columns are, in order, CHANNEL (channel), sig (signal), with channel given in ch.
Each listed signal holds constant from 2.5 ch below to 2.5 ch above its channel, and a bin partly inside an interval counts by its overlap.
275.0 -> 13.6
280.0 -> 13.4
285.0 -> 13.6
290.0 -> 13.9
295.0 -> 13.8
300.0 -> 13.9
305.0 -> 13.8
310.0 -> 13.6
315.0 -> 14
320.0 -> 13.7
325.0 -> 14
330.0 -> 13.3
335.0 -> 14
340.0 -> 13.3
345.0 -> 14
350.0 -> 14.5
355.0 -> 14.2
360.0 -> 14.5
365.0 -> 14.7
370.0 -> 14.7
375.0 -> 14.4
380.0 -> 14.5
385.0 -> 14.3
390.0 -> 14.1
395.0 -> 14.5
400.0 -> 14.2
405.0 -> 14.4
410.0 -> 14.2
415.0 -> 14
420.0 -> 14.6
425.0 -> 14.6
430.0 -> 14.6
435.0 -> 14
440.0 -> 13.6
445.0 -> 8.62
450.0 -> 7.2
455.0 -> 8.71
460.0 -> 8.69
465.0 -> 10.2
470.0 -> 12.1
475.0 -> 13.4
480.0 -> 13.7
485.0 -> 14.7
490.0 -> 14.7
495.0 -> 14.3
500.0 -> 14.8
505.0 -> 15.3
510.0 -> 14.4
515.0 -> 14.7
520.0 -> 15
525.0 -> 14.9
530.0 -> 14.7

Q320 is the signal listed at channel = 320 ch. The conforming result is 13.7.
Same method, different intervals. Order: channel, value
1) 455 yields 8.71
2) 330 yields 13.3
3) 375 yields 14.4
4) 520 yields 15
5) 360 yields 14.5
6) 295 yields 13.8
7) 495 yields 14.3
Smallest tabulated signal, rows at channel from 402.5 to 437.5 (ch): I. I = 14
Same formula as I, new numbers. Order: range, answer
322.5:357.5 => 13.3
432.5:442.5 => 13.6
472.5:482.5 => 13.4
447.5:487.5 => 7.2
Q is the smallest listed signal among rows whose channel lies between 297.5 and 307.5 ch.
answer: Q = 13.8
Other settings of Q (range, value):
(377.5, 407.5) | 14.1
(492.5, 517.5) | 14.3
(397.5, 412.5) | 14.2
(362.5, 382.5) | 14.4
